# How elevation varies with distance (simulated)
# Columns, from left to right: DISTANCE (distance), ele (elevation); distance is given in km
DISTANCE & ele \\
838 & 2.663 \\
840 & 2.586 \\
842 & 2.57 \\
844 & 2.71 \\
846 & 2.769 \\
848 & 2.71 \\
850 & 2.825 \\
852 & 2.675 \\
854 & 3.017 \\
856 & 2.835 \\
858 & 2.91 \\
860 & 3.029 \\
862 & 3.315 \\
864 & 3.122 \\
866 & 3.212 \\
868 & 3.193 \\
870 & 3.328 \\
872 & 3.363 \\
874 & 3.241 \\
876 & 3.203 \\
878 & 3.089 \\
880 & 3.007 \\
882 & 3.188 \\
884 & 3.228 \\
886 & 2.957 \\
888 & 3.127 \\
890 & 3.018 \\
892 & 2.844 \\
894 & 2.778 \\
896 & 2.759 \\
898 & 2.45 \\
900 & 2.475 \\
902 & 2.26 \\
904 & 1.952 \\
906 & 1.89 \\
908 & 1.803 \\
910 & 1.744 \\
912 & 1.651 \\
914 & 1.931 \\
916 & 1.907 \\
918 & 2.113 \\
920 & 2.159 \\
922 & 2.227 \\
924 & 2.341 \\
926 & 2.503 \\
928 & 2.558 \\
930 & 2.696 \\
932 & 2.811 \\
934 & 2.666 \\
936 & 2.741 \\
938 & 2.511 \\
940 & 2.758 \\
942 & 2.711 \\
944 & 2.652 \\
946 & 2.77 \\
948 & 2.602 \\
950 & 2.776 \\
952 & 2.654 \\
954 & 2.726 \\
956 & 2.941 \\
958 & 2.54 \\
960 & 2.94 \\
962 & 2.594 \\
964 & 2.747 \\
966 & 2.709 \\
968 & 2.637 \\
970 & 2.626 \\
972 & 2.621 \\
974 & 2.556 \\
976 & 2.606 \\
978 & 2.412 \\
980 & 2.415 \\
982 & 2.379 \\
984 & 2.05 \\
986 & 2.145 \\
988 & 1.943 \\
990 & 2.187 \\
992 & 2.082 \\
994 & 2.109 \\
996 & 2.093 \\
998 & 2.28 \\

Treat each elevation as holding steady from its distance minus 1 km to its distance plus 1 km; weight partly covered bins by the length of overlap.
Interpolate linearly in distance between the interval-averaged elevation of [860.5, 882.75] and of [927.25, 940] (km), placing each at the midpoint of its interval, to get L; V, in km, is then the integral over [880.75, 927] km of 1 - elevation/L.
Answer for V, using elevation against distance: 8.36 km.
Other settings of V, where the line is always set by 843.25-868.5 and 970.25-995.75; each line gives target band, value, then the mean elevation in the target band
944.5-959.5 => -1.6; 2.72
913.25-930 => 2.3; 2.25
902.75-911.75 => 2.8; 1.84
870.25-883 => -1.6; 3.19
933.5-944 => -0.6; 2.68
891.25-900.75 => 0.3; 2.66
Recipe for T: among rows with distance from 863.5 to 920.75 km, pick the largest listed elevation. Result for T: 3.363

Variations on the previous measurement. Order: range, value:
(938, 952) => 2.776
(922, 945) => 2.811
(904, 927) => 2.503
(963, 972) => 2.747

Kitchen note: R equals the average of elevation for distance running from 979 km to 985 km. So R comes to 2.28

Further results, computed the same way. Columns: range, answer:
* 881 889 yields 3.12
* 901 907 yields 2.03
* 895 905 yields 2.38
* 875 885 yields 3.14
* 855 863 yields 3.02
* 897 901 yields 2.46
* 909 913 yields 1.7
